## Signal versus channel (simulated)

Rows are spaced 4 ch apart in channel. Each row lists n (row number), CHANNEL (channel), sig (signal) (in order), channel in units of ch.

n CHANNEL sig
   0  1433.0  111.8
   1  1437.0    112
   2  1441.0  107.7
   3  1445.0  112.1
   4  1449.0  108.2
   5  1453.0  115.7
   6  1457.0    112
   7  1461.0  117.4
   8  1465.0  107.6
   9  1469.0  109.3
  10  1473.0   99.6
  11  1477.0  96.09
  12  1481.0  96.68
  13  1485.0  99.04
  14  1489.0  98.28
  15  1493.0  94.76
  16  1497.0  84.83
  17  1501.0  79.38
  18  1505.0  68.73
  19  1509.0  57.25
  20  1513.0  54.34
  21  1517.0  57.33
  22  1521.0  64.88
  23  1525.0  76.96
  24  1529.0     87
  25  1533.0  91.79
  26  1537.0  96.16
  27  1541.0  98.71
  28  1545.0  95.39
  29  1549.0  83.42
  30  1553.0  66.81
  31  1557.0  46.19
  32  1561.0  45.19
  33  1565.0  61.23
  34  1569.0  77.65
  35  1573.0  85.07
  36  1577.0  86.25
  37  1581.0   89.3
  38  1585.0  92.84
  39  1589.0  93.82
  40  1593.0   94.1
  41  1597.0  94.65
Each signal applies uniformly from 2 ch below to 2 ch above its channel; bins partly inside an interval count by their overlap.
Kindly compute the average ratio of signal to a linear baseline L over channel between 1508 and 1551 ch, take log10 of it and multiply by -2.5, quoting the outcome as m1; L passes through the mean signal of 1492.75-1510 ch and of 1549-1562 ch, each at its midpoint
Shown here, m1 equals -0.197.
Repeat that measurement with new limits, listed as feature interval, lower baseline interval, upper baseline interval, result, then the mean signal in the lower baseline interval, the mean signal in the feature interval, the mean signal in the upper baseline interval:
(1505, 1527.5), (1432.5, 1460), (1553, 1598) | 0.42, 112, 63.3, 77.9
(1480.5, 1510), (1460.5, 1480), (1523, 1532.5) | 0.13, 105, 85.2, 83.5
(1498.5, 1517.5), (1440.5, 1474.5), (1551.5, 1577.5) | 0.36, 110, 64.4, 65.8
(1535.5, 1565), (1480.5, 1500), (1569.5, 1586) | 0.20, 93.8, 74.6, 87.1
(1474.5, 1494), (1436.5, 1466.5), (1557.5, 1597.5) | 0.07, 112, 97.2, 80.2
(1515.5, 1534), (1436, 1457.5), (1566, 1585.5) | 0.25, 111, 75.2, 84.4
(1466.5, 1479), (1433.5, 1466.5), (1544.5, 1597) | 0.04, 112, 102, 78.4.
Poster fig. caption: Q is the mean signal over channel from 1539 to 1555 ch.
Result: 86.1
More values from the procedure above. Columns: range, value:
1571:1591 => 89.5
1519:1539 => 83.4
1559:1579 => 71.1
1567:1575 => 81.4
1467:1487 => 100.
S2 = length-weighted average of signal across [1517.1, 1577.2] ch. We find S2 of 76.6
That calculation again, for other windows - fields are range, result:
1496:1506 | 77.8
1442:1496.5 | 105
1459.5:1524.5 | 86.1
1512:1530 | 67.8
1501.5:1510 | 66.6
